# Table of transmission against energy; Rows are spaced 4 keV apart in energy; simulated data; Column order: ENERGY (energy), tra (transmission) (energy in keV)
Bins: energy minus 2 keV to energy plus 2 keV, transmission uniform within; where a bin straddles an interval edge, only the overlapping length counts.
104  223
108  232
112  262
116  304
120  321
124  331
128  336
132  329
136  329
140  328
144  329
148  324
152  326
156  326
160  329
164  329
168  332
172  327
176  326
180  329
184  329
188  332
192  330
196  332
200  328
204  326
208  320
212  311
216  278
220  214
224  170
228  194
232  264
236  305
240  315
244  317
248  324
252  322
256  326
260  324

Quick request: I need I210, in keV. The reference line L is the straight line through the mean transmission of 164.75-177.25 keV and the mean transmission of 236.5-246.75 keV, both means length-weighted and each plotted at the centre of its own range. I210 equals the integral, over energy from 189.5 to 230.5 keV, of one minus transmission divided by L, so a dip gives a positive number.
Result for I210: 5.19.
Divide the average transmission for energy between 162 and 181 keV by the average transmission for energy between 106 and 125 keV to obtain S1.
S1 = 1.1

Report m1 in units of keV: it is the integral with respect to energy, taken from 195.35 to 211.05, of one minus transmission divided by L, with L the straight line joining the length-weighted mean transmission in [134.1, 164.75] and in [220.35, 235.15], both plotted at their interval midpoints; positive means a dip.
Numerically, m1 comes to -4.6 keV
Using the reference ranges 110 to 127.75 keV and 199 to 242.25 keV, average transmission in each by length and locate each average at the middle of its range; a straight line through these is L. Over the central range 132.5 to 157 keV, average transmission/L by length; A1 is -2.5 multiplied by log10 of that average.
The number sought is -0.10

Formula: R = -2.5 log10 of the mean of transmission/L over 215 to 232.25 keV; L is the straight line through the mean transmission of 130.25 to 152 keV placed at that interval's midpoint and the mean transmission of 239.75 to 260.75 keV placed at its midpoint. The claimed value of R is 0.43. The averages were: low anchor 328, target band 217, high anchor 322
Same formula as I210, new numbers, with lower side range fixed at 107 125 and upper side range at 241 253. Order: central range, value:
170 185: -1.1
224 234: 3.1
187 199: -0.9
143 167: -2.2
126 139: -1.6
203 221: 1.2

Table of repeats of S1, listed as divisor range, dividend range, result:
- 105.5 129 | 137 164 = 1.11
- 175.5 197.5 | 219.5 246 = 0.78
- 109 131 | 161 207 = 1.07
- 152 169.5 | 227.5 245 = 0.86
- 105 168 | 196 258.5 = 0.92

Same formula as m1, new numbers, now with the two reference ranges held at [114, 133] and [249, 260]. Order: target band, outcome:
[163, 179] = -0.22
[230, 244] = 1.13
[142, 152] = -0.08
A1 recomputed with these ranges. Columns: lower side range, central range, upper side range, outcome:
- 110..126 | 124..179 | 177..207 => -0.04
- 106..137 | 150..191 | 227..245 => -0.12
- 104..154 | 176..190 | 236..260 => -0.05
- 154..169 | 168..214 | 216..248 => -0.09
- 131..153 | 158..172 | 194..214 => -0.01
